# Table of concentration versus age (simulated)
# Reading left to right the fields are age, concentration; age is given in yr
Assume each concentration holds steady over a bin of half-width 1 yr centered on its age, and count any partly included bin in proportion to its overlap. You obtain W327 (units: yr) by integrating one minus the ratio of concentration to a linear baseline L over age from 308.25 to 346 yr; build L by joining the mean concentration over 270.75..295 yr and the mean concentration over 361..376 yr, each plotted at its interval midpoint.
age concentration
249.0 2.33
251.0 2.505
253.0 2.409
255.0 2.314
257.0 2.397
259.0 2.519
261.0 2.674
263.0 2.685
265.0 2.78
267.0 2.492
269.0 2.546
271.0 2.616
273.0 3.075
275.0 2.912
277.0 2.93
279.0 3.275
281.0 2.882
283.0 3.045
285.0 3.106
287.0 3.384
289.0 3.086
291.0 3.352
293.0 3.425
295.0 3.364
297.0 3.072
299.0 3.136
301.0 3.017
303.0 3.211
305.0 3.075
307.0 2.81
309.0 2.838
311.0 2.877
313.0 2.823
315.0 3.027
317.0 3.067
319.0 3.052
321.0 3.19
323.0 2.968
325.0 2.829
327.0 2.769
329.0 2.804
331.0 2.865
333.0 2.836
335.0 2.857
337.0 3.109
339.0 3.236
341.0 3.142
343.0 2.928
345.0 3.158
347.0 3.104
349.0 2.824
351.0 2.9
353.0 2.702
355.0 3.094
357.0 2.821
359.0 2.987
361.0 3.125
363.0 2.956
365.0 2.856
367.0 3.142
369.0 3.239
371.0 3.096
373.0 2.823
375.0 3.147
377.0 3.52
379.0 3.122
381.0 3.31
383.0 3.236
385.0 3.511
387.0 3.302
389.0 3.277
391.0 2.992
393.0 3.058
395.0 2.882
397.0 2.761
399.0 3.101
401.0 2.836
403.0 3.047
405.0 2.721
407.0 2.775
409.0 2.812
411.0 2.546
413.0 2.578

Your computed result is 1.4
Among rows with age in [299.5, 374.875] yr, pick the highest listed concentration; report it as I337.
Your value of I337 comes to 3.239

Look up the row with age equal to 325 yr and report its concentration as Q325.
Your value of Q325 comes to 2.829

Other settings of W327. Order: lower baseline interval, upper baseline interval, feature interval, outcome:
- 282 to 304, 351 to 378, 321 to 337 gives 1.19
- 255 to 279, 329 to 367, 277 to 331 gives -4.37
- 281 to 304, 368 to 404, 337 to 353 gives 0.65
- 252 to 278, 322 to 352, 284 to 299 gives -2.67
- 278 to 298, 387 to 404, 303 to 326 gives 1.33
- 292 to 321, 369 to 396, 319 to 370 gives 2.29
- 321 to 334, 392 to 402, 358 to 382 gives -1.69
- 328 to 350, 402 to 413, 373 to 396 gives -2.91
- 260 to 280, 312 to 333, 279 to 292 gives -1.44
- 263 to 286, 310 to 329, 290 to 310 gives -1.49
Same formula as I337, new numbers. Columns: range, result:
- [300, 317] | 3.211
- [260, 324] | 3.425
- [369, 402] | 3.52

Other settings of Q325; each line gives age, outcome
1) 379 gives 3.122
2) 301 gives 3.017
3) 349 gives 2.824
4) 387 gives 3.302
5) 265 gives 2.78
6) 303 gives 3.211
